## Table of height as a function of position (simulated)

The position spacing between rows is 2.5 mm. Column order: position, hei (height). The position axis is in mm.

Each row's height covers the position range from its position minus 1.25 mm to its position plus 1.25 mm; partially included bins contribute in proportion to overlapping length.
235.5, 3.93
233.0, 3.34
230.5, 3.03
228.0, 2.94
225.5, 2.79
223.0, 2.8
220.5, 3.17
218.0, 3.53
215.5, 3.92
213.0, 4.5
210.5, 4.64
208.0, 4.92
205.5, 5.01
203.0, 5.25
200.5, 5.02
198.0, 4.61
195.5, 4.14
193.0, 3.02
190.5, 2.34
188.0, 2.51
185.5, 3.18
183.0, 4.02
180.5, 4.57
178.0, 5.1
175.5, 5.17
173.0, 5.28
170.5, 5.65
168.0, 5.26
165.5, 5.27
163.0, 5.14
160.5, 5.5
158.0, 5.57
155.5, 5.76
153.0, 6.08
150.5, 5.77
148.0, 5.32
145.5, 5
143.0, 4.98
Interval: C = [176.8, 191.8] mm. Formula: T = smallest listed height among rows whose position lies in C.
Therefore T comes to 2.34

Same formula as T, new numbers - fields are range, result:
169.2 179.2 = 5.1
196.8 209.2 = 4.61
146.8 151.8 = 5.32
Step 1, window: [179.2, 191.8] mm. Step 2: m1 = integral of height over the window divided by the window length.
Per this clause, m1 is 3.33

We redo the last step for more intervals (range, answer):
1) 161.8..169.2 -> 5.22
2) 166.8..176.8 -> 5.34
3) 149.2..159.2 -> 5.79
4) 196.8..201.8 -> 4.82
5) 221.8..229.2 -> 2.84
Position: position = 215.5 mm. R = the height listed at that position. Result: 3.92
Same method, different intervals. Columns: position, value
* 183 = 4.02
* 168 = 5.26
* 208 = 4.92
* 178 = 5.1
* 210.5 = 4.64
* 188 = 2.51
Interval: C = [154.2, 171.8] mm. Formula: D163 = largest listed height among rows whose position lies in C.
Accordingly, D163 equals 5.76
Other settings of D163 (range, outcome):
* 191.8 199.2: 4.61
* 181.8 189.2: 4.02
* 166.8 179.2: 5.65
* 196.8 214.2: 5.25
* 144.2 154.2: 6.08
